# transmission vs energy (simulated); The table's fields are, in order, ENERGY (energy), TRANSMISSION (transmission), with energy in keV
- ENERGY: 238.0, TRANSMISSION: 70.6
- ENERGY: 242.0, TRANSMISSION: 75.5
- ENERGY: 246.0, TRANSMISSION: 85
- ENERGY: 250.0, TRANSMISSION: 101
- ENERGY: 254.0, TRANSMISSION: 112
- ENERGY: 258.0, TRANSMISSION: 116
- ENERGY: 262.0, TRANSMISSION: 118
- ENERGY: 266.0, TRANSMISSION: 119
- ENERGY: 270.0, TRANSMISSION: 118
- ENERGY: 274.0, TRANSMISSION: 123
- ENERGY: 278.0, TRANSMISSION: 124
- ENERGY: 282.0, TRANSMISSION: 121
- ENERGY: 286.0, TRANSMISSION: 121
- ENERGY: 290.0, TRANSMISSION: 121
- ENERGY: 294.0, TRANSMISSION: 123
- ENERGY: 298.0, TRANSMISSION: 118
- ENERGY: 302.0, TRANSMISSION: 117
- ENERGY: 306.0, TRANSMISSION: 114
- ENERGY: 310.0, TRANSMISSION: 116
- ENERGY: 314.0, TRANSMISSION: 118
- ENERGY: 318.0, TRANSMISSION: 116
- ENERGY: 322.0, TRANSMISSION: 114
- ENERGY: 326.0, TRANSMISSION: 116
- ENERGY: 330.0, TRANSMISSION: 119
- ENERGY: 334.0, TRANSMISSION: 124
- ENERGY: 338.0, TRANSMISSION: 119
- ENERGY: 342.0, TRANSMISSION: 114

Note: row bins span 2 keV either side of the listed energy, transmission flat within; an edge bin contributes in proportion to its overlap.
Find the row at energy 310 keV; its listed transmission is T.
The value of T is 116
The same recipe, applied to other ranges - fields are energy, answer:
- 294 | 123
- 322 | 114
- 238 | 70.6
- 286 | 121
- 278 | 124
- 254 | 112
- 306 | 114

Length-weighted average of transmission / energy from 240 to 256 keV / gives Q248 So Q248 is 93.4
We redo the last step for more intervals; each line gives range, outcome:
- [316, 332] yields 116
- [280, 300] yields 121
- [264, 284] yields 121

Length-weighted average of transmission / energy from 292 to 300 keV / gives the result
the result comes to 120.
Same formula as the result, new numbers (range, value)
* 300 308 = 116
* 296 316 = 117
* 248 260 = 110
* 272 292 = 122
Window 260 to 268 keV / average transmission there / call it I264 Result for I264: 118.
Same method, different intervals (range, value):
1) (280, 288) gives 121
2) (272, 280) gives 124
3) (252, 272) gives 117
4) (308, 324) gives 116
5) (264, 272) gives 118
